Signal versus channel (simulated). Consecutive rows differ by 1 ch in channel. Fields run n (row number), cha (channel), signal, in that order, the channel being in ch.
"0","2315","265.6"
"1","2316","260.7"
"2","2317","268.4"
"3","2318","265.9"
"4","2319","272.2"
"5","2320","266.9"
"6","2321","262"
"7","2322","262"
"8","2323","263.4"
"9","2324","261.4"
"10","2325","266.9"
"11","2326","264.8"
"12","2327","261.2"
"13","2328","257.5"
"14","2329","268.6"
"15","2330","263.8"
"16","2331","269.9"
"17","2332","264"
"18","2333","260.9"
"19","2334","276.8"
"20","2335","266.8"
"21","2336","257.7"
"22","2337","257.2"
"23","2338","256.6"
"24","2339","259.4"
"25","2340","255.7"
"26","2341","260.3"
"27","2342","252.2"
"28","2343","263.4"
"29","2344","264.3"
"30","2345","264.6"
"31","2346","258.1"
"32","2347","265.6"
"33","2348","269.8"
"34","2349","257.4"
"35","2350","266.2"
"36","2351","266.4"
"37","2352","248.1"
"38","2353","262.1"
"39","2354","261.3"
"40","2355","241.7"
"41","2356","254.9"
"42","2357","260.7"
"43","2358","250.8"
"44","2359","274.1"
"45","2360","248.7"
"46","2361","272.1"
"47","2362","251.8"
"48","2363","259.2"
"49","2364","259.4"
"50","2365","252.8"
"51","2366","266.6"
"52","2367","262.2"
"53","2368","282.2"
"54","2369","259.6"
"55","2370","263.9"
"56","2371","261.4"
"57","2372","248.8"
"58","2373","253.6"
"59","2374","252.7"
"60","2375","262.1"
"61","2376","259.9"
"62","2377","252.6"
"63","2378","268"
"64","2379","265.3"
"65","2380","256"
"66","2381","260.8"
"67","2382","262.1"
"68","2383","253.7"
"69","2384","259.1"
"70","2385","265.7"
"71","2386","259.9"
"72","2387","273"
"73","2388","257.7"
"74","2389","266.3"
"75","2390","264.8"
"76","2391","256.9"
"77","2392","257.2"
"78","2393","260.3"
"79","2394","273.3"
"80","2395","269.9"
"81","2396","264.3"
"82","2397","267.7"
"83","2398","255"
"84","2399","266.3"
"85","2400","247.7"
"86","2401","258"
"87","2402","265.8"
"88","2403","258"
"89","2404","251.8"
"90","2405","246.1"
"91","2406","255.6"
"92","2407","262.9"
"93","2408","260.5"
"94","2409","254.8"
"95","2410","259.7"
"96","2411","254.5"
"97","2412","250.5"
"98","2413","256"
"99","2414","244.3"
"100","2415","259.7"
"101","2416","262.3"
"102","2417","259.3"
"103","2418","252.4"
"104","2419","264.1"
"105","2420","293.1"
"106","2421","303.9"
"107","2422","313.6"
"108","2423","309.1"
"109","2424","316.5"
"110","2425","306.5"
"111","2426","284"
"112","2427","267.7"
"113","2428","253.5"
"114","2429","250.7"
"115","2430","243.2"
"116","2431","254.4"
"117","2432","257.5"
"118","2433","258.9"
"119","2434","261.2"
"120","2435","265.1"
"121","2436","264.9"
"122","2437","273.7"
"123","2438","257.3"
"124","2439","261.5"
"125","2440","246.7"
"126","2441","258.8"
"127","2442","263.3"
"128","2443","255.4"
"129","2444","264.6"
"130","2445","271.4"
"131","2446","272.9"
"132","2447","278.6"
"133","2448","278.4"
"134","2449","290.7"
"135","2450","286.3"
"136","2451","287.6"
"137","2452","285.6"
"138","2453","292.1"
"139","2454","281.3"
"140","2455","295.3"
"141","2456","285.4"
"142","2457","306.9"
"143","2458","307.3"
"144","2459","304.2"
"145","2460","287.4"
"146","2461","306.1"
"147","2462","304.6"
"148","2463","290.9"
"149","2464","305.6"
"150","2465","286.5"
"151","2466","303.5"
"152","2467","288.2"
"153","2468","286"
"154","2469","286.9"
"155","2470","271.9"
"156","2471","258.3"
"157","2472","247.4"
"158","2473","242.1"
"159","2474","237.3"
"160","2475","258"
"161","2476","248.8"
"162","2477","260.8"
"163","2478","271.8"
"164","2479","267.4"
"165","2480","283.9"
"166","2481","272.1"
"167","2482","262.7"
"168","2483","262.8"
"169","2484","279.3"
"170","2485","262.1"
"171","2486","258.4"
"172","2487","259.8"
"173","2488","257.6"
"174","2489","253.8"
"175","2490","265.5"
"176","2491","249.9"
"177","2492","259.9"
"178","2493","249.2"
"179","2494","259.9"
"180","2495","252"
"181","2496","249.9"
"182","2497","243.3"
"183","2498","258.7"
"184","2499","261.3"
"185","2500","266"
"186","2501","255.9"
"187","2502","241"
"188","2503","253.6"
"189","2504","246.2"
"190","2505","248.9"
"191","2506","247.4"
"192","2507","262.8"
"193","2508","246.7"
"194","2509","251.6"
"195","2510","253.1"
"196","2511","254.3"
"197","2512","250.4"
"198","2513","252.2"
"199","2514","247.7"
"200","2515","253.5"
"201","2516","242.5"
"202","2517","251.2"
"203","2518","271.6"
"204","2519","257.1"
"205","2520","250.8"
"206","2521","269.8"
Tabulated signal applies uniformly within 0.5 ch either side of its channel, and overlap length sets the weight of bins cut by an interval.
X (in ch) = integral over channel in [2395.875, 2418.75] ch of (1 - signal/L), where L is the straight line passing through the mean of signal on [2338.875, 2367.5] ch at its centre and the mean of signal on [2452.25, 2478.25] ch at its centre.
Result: 1.11 ch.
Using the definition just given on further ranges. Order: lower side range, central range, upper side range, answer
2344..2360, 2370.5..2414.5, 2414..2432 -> 1.5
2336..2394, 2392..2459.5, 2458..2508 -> -1.7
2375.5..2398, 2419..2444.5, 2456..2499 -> -0.5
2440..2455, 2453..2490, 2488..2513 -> -1.4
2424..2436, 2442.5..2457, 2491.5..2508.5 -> -1.0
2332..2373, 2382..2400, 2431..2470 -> 0.4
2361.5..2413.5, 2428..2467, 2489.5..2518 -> -3.2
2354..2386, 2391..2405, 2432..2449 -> 0.1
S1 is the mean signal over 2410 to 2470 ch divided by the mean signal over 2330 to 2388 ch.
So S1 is 1.1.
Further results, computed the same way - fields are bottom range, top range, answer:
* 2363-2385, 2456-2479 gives 1.08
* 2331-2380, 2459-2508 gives 1.02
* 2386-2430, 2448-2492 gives 1.04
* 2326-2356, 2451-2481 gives 1.08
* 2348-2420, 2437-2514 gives 1.03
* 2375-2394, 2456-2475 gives 1.09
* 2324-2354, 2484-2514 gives 0.97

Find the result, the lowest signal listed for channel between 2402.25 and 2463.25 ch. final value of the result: 243.2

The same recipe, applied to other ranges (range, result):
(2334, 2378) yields 241.7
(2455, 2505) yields 237.3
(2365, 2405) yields 246.1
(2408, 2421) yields 244.3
